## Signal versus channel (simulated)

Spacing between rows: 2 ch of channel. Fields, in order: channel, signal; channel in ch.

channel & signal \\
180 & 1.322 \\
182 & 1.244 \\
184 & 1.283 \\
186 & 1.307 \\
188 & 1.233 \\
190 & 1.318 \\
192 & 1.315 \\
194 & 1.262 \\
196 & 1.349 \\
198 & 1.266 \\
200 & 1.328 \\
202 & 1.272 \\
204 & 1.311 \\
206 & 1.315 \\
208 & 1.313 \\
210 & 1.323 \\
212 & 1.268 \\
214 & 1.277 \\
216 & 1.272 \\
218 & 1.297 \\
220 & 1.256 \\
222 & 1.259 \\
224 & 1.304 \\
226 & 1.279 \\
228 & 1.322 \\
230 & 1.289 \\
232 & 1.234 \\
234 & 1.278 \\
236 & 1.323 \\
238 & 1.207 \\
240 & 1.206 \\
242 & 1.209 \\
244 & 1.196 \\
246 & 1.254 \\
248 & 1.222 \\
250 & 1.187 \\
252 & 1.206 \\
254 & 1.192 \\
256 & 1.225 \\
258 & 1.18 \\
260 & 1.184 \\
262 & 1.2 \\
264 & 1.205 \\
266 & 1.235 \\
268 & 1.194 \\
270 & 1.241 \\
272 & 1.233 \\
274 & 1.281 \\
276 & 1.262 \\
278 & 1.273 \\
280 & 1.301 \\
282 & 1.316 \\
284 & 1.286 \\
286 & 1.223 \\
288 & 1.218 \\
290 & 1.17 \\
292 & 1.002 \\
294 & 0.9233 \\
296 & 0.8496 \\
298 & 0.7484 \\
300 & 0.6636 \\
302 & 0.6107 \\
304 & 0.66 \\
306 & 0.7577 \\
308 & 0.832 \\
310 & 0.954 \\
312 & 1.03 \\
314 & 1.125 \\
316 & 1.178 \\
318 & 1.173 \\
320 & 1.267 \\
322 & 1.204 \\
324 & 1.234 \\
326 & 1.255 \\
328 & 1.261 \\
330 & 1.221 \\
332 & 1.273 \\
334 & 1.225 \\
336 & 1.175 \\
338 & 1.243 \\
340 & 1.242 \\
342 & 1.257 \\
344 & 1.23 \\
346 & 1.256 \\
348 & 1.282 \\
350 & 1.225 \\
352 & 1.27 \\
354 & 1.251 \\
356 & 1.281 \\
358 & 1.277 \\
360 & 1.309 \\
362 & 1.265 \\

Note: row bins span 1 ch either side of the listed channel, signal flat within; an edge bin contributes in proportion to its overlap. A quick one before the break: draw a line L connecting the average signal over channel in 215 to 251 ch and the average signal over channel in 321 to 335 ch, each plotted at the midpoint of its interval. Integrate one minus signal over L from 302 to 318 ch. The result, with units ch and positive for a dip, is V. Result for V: 4.04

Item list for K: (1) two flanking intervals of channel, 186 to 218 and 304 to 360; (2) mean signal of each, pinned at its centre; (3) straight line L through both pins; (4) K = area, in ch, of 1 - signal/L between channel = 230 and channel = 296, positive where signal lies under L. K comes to 1.6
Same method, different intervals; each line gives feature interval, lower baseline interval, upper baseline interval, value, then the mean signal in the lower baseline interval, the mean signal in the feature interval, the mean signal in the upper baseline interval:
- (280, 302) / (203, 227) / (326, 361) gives 4.1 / 1.29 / 1.03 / 1.25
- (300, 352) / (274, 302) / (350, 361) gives 3.2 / 1.08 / 1.12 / 1.27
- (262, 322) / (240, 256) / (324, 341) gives 7.0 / 1.21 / 1.08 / 1.24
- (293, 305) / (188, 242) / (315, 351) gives 4.9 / 1.28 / 0.743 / 1.23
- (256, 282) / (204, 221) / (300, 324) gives -2.9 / 1.29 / 1.24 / 0.978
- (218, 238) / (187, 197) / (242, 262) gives -0.6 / 1.3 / 1.28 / 1.21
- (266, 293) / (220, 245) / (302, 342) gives -1.1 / 1.26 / 1.23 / 1.11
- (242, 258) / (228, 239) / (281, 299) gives 0.1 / 1.27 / 1.21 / 1.08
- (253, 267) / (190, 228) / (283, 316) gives -1.3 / 1.29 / 1.2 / 0.948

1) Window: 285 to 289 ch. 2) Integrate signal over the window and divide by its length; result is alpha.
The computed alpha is 1.22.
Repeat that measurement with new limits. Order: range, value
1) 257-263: 1.19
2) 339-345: 1.24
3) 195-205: 1.31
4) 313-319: 1.16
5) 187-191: 1.28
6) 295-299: 0.799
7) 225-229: 1.3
